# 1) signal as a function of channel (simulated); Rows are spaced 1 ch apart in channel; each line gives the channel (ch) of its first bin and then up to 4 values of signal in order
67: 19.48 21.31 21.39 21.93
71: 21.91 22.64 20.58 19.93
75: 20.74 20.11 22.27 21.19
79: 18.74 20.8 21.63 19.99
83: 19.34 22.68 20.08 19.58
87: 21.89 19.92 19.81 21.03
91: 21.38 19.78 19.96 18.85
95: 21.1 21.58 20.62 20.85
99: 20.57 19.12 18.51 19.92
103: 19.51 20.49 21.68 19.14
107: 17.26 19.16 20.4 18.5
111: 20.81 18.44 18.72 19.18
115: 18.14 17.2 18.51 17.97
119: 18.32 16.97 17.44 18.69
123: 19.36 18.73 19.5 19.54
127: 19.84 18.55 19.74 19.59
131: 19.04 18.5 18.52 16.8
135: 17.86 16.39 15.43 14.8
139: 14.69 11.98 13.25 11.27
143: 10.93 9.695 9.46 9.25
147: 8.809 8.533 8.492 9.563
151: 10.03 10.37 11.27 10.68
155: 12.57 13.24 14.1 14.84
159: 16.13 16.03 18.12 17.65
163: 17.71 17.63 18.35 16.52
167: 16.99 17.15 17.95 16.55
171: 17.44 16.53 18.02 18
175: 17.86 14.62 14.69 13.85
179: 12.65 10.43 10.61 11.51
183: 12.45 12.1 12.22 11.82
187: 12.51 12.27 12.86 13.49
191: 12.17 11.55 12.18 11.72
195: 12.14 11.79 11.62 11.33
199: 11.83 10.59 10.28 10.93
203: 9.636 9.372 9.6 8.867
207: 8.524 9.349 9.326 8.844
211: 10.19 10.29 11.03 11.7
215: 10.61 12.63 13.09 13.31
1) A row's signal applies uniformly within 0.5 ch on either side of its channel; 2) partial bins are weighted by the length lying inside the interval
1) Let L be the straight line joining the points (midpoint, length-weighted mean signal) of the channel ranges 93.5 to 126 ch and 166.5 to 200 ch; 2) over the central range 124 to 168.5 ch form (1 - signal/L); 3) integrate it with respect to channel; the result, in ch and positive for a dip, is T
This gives 4.4 ch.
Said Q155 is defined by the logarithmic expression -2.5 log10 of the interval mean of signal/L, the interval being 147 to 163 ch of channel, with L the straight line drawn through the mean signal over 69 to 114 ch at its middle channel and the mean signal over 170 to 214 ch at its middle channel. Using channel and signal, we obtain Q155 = 0.17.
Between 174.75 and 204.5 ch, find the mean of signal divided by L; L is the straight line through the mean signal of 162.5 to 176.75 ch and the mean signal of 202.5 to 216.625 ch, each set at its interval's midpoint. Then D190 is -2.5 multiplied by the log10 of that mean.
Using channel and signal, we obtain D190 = 0.13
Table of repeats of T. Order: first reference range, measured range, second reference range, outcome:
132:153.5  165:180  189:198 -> -4.9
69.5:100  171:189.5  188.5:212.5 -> -1.7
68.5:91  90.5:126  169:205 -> -1.2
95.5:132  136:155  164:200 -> 6.3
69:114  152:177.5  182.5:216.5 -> -3.5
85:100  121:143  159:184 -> 1.2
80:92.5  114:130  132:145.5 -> -2.5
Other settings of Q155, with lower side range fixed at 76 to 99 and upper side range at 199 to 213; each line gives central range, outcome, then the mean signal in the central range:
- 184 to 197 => -0.09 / 12.2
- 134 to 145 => 0.17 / 13.6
